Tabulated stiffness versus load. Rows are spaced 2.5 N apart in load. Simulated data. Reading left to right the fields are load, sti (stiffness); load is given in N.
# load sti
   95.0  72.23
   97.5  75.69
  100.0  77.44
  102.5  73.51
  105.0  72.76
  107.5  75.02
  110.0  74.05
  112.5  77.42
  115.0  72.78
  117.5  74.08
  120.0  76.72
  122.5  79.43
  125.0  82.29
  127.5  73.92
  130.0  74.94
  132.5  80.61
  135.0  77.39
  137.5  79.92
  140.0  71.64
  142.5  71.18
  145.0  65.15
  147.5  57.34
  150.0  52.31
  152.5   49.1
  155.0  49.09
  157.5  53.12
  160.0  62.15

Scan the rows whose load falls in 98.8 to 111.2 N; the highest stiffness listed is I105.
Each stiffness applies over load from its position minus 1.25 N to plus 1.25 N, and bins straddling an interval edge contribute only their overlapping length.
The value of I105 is 77.44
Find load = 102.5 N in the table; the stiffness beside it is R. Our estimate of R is 73.51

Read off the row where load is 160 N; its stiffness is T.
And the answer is 62.15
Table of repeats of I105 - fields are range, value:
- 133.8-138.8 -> 79.92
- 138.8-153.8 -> 71.64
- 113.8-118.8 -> 74.08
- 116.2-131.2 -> 82.29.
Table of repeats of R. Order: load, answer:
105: 72.76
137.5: 79.92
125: 82.29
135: 77.39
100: 77.44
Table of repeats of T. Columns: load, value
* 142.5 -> 71.18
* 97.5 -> 75.69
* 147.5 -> 57.34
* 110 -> 74.05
